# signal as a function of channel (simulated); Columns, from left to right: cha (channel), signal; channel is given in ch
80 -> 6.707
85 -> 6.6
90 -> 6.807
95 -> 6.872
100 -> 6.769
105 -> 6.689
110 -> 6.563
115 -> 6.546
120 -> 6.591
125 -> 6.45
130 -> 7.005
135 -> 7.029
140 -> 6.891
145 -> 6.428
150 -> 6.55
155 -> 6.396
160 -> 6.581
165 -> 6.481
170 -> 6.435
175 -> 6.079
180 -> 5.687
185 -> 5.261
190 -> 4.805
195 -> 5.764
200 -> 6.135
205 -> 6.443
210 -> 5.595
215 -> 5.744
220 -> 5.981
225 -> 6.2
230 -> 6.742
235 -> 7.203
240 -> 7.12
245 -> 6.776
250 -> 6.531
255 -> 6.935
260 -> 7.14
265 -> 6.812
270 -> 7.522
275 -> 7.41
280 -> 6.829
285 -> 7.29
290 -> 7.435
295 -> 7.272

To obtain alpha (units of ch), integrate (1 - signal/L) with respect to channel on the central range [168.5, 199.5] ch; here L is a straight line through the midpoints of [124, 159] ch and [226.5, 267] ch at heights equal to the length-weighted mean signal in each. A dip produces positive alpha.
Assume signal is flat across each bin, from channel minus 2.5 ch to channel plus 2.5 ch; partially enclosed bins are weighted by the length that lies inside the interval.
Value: 4.99 ch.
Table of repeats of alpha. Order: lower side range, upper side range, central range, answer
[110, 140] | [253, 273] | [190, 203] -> 2.2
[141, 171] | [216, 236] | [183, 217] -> 4.0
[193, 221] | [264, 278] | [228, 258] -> -0.9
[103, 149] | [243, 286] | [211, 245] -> 2.2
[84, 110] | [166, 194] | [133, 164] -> -2.7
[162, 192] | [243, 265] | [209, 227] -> 1.3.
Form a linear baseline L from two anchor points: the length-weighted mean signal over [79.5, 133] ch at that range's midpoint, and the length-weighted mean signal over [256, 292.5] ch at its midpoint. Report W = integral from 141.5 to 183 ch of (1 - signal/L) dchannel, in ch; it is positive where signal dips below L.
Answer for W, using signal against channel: 3.2 ch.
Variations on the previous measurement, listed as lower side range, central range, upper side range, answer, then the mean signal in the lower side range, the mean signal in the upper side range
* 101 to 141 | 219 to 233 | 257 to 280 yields 1.3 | 6.72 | 7.17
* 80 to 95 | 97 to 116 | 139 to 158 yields 0.0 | 6.73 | 6.54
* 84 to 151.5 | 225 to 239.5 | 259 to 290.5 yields 0.4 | 6.7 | 7.19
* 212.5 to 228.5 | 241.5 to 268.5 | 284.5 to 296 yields -0.8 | 6.02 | 7.35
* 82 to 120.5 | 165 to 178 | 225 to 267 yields 0.9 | 6.68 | 6.87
